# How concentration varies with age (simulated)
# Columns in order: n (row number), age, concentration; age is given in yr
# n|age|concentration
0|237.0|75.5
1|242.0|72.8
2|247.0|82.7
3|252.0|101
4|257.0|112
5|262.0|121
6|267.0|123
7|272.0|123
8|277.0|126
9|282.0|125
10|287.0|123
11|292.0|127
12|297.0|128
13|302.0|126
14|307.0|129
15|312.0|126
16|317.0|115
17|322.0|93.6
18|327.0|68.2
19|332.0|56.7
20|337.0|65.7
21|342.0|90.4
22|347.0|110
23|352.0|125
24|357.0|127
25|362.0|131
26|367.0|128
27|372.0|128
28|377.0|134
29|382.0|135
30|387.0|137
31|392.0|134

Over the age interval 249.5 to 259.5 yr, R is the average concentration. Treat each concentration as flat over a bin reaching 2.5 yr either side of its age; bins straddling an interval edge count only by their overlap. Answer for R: 106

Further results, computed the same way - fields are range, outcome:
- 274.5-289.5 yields 125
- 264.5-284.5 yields 124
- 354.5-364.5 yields 129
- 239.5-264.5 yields 97.9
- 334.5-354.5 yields 97.8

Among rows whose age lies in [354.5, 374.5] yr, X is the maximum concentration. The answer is 131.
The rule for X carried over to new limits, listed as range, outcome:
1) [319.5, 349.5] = 110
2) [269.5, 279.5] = 126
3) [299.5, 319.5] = 129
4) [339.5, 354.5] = 125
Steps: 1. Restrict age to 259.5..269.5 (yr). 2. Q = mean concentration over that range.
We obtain 122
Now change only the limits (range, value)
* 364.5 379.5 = 130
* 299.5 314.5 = 127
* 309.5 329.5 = 101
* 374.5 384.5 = 134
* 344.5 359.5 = 121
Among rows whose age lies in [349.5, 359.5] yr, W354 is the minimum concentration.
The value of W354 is 125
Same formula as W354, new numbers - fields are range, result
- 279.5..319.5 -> 115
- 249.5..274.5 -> 101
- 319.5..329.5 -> 68.2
